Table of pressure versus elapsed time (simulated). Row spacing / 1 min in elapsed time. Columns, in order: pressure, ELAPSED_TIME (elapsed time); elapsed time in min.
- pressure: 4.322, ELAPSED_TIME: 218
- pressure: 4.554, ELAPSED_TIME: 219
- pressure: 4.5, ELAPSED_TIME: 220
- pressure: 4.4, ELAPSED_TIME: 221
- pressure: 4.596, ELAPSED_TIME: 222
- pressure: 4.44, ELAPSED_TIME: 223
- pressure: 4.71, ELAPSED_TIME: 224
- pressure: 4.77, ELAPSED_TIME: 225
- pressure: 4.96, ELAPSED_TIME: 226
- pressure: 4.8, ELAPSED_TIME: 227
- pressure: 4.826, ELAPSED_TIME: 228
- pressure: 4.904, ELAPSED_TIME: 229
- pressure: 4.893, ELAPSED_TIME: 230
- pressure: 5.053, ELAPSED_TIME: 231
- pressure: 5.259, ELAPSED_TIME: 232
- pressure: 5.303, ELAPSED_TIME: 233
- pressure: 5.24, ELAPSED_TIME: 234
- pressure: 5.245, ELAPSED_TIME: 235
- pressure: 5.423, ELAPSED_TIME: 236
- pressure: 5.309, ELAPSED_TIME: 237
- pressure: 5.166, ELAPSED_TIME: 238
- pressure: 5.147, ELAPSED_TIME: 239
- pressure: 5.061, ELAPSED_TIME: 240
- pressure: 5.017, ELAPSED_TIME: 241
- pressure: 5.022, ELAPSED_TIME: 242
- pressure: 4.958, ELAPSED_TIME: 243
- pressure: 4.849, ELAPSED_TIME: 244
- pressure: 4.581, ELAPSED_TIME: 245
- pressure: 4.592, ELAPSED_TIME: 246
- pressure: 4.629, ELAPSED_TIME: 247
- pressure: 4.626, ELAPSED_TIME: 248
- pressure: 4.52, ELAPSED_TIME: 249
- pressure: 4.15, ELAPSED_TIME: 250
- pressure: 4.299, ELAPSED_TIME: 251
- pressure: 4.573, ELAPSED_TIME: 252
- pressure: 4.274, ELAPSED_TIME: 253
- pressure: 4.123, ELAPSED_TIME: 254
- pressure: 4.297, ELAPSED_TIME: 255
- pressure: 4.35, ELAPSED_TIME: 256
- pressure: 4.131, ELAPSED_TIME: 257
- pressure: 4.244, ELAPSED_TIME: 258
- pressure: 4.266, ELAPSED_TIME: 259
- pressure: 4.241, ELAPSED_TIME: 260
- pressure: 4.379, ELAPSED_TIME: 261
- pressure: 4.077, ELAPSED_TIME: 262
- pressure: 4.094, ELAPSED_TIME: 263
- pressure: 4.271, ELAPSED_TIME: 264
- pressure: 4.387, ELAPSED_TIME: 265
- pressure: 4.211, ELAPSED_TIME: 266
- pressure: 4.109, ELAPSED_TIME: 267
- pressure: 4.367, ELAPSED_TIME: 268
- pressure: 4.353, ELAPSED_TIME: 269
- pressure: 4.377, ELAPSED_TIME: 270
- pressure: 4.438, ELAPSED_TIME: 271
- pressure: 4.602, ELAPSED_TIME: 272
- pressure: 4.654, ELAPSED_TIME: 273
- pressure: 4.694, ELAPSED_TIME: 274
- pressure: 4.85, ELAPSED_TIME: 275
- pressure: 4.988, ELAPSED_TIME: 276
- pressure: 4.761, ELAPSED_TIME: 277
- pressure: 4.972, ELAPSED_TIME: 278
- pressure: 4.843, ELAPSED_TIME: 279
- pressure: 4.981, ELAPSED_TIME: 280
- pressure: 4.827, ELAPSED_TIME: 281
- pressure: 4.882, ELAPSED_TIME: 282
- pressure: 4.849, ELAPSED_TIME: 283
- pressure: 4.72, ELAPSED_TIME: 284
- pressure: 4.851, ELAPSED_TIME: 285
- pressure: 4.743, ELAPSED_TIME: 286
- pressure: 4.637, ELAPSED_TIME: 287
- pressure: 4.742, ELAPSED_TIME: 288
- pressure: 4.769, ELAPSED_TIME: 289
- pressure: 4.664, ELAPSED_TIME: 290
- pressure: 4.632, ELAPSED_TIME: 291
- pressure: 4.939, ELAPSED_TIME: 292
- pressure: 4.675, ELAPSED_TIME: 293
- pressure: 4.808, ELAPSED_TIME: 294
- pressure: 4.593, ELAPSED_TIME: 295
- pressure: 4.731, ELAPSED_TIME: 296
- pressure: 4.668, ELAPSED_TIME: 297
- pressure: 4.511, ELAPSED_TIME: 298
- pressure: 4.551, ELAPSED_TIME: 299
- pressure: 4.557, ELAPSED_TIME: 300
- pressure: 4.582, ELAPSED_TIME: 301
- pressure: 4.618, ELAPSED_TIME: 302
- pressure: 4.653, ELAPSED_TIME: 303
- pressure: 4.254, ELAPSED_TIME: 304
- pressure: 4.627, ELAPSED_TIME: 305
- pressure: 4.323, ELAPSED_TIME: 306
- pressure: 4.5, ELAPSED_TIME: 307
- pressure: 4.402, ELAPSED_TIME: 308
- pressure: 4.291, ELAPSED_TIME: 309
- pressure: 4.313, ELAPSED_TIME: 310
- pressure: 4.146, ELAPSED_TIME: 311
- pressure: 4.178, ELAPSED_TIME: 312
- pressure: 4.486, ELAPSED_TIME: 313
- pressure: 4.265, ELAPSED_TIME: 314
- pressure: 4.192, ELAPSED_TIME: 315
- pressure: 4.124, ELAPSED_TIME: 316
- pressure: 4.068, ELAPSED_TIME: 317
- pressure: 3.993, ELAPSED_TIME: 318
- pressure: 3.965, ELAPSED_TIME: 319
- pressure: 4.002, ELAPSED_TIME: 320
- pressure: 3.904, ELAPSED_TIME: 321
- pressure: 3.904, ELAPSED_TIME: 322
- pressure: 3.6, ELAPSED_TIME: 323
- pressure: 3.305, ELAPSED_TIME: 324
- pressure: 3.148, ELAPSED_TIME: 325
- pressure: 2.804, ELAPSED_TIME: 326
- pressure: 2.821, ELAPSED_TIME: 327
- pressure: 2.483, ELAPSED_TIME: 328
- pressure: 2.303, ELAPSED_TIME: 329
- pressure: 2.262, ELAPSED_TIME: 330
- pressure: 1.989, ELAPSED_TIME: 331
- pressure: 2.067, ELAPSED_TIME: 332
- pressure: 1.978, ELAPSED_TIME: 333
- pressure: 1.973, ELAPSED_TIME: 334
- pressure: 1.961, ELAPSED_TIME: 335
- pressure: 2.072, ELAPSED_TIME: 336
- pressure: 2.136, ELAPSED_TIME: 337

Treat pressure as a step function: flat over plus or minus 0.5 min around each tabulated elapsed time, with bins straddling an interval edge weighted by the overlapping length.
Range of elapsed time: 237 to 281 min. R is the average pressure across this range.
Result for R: 4.56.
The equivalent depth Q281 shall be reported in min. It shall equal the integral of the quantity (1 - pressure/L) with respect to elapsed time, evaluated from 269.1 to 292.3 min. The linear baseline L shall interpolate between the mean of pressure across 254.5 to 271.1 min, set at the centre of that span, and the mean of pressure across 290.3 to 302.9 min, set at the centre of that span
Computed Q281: -1.4 min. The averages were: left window 4.27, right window 4.66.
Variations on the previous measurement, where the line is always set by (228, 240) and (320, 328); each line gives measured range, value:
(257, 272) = 0.9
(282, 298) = -2.8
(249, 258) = 0.9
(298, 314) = -3.1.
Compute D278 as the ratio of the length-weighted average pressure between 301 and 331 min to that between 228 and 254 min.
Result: 0.79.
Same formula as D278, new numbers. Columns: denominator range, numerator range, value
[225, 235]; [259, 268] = 0.84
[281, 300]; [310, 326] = 0.83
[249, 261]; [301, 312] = 1.03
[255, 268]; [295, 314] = 1.05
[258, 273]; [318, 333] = 0.70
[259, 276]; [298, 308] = 1.03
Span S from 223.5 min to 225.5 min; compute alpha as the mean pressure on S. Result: 4.74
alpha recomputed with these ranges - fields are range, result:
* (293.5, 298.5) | 4.66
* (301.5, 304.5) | 4.51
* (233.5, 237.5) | 5.3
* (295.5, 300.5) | 4.6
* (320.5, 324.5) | 3.68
